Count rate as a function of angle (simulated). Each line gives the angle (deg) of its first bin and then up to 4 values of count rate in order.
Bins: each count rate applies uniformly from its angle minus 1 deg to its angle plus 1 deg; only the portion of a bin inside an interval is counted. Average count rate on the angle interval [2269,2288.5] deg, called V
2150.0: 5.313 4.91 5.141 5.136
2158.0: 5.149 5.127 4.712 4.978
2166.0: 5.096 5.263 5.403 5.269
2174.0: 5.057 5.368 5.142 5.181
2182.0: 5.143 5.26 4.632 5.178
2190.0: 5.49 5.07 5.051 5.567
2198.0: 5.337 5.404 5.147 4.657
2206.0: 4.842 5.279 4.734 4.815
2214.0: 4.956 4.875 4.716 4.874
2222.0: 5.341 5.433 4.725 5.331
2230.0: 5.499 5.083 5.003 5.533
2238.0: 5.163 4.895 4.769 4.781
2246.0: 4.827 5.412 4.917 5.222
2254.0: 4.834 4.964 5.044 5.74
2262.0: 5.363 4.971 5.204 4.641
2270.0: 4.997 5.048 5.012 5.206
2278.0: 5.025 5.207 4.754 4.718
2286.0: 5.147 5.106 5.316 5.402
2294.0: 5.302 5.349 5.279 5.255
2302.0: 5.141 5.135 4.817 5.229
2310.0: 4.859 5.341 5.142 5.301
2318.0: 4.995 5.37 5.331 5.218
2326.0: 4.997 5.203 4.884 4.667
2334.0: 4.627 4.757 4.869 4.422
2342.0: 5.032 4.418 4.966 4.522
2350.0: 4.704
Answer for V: 5.02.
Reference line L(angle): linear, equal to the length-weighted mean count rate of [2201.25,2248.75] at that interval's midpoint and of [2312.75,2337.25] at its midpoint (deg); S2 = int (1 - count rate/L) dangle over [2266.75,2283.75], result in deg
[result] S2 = 0.2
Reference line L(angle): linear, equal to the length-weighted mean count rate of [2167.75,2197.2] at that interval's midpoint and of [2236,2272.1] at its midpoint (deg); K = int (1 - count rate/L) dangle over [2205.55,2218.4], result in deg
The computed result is 0.6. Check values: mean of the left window 5.2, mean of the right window 5.06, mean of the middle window 4.9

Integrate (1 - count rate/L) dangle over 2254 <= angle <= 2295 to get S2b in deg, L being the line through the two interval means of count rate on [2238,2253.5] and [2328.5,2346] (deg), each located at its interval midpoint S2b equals -1.6 deg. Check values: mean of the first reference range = 4.98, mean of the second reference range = 4.74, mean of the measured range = 5.1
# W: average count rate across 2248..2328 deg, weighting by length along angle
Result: 5.13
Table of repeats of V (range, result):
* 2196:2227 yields 5.03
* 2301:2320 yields 5.12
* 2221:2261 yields 5.13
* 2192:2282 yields 5.07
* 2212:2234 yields 5.07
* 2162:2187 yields 5.13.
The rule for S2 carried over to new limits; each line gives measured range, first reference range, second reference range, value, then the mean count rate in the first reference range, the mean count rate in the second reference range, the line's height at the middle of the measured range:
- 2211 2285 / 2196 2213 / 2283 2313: 0.8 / 5.06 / 5.16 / 5.11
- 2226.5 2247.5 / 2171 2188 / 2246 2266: 0.2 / 5.13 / 5.15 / 5.14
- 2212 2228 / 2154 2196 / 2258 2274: 0.4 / 5.15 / 5.12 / 5.13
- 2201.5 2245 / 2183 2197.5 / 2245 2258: 0.7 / 5.18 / 5.03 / 5.1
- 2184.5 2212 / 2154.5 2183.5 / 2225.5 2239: 0.4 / 5.15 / 5.21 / 5.18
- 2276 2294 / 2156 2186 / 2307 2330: 0.2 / 5.14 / 5.17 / 5.16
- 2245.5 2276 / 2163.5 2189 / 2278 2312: 0.3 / 5.15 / 5.13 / 5.14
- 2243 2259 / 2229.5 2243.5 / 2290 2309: 0.4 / 5.11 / 5.22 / 5.13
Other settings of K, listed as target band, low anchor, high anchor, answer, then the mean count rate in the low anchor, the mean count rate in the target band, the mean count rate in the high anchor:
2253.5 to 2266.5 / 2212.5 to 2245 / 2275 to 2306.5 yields -0.18 deg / 5.06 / 5.17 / 5.14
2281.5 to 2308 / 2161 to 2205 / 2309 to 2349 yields -0.79 deg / 5.15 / 5.14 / 4.95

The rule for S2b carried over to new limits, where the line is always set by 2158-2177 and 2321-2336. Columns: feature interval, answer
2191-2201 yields -0.3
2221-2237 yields -0.5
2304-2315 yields -0.2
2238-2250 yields 0.3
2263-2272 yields 0.1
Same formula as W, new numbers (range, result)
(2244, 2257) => 5.01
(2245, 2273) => 5.08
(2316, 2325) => 5.24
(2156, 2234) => 5.11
